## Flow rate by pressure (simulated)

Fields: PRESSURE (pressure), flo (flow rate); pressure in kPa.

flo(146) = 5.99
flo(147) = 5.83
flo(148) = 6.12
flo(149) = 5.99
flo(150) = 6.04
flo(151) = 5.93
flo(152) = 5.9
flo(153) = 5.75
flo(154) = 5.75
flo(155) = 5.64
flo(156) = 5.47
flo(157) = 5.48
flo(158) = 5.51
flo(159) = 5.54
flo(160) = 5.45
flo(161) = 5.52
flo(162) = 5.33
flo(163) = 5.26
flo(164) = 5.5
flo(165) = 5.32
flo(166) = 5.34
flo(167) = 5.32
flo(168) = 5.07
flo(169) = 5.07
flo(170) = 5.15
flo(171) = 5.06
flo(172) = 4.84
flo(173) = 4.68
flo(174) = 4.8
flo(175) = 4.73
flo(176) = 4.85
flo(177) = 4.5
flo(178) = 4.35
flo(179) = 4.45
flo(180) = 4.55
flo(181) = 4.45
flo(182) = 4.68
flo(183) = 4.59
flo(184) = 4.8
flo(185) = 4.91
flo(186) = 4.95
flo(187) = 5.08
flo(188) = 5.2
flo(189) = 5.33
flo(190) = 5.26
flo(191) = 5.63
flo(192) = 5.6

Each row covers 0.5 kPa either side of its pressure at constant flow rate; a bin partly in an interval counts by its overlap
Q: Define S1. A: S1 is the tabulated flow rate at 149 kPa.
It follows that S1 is 5.99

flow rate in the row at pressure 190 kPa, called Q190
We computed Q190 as 5.26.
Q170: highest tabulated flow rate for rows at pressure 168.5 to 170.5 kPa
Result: 5.15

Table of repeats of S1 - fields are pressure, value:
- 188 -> 5.2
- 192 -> 5.6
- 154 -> 5.75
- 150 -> 6.04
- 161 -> 5.52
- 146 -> 5.99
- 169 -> 5.07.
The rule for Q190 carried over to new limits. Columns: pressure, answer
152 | 5.9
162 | 5.33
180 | 4.55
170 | 5.15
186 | 4.95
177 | 4.5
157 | 5.48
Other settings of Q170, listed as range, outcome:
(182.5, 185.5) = 4.91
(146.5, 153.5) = 6.12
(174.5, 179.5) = 4.85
